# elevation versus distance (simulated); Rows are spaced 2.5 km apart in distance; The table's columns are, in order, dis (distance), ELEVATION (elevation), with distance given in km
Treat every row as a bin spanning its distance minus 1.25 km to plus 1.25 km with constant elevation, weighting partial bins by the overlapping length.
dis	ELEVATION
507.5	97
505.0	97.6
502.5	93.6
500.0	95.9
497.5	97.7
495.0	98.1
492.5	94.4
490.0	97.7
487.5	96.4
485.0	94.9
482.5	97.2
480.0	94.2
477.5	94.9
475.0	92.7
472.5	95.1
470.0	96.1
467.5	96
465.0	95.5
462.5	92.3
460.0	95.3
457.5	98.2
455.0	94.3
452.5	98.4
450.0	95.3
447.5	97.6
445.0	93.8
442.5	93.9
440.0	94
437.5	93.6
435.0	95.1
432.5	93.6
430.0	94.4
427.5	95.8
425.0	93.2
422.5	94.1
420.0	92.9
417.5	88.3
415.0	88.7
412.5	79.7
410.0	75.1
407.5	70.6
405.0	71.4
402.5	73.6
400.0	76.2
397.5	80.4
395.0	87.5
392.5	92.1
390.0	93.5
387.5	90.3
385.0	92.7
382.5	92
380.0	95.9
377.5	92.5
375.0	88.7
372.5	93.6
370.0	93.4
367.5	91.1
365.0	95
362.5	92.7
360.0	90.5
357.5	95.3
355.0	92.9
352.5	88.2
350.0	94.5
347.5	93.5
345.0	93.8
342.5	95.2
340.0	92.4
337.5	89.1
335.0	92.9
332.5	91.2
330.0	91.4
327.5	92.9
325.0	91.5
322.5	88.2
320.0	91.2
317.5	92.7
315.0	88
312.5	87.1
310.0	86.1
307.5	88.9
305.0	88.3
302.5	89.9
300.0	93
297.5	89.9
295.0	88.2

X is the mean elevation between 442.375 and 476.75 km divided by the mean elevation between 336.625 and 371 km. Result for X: 1.03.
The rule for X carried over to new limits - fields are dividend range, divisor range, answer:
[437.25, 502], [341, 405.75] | 1.06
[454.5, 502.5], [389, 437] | 1.11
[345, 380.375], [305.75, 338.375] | 1.03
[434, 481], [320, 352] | 1.03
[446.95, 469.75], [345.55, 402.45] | 1.06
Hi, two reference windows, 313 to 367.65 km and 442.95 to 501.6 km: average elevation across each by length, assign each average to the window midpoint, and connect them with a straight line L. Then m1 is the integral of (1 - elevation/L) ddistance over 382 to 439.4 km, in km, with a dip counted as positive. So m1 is 4.1 km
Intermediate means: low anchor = 92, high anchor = 95.7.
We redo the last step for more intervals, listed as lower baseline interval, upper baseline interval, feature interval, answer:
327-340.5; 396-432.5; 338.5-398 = -2.50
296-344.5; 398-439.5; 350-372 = -0.96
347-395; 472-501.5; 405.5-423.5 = 1.95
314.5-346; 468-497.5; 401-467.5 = 2.86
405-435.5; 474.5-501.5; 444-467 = -0.94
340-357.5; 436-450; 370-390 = 0.27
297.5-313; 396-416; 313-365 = -4.27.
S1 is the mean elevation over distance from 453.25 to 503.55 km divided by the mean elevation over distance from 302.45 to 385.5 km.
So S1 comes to 1.04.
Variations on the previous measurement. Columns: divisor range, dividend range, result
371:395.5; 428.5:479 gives 1.03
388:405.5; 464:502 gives 1.15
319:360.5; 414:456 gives 1.02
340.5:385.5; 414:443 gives 1.00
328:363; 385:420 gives 0.90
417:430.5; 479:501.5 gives 1.03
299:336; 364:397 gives 1.02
